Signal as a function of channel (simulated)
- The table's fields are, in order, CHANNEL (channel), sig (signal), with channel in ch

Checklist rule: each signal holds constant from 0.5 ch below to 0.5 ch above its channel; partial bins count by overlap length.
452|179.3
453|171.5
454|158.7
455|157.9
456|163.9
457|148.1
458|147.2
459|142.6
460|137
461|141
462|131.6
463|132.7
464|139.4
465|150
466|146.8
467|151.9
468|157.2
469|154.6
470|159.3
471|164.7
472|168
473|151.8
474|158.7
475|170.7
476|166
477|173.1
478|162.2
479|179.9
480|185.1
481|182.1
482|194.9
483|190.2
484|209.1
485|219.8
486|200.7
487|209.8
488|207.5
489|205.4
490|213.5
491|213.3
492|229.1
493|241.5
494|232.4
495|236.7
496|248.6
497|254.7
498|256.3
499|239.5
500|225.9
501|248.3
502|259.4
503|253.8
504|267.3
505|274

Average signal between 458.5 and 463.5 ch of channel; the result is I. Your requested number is 137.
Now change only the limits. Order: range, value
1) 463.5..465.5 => 145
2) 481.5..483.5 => 193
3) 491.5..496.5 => 238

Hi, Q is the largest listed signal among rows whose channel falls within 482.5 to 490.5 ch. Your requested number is 219.8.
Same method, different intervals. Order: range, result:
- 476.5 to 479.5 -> 179.9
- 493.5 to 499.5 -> 256.3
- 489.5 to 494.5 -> 241.5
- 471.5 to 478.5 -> 173.1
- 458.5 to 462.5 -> 142.6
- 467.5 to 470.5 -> 159.3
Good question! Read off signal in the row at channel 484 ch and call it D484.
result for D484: 209.1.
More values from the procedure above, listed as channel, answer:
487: 209.8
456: 163.9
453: 171.5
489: 205.4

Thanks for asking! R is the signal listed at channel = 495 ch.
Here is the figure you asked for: 236.7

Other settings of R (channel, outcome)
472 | 168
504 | 267.3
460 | 137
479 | 179.9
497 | 254.7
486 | 200.7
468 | 157.2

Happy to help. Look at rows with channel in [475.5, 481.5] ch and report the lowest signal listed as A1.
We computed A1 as 162.2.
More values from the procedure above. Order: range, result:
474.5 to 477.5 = 166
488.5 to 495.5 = 205.4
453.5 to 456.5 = 157.9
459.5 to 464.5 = 131.6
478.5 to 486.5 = 179.9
